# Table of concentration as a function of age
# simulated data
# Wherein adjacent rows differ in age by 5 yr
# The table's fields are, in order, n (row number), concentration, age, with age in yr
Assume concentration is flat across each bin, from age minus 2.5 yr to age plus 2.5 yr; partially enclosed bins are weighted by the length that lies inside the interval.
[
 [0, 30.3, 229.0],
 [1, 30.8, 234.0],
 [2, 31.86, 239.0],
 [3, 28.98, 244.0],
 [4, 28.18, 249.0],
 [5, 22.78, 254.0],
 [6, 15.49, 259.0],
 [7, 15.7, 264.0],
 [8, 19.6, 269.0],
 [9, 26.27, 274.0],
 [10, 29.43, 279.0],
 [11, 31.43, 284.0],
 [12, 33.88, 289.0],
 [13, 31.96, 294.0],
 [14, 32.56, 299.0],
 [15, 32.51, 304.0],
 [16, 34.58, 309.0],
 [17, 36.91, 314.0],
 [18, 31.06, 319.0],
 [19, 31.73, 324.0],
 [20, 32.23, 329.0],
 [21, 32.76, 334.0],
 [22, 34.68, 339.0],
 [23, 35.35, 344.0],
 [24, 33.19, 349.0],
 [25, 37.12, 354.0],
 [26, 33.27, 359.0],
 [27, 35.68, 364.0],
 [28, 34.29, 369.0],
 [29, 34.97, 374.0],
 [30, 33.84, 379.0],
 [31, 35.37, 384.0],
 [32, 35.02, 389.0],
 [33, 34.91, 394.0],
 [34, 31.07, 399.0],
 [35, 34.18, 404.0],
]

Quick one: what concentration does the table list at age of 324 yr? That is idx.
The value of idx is 31.73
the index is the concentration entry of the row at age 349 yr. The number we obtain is 33.19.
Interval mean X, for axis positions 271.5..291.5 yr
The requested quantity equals 30.3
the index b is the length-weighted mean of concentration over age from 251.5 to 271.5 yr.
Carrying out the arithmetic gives 18.4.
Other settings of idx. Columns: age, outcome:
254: 22.78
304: 32.51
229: 30.3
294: 31.96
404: 34.18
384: 35.37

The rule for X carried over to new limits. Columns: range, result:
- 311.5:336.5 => 32.9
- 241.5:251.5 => 28.6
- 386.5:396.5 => 35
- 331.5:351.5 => 34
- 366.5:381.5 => 34.4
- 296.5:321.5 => 33.5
